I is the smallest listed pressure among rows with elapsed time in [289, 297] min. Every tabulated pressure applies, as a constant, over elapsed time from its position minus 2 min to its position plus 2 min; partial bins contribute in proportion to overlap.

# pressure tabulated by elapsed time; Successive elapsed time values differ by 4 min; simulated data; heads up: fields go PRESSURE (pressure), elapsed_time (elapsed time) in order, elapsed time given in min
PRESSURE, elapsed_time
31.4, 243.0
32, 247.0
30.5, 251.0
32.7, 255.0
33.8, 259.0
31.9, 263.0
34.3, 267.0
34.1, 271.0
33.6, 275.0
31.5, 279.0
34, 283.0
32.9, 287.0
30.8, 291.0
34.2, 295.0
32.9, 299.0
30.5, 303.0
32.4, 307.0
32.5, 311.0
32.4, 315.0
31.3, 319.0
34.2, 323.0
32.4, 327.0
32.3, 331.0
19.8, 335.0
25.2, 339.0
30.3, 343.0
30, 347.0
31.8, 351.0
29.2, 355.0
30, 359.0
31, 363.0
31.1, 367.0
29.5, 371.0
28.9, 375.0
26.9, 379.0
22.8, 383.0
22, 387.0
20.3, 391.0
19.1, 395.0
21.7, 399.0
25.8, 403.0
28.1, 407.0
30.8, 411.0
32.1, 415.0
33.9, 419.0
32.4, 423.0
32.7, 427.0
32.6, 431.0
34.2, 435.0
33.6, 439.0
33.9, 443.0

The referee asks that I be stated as 30.8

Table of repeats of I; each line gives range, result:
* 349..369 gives 29.2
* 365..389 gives 22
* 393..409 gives 19.1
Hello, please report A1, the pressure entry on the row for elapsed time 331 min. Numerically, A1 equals 32.3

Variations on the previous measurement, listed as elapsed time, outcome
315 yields 32.4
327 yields 32.4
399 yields 21.7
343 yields 30.3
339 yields 25.2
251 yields 30.5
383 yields 22.8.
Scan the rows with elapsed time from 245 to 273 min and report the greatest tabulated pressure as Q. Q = 34.3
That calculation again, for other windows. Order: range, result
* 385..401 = 22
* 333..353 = 31.8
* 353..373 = 31.1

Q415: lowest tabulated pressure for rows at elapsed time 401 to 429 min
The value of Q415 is 25.8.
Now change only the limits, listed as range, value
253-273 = 31.9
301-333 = 30.5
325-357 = 19.8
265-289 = 31.5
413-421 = 32.1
